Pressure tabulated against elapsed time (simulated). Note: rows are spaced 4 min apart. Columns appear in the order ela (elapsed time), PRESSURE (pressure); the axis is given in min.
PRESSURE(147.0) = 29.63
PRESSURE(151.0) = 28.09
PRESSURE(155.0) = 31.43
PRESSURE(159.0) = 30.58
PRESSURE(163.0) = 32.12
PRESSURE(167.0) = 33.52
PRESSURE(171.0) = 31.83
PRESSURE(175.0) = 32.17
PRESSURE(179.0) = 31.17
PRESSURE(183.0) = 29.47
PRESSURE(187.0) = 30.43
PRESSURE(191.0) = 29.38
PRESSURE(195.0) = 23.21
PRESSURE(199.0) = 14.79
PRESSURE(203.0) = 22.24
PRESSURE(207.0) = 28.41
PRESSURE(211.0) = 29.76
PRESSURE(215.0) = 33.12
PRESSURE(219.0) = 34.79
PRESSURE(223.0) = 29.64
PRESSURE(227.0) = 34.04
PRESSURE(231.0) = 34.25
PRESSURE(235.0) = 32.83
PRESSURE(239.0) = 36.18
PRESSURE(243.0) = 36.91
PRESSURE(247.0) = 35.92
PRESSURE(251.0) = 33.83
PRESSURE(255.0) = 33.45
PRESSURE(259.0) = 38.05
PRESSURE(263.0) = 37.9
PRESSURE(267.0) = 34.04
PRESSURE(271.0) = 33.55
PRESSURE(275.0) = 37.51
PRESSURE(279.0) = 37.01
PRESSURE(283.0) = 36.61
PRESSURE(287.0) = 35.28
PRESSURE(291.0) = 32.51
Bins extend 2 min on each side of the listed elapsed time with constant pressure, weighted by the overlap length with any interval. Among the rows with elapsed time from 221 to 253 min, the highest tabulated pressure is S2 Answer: 36.91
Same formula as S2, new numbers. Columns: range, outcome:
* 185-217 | 33.12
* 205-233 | 34.79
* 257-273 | 38.05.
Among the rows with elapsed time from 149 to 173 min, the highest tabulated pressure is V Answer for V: 33.52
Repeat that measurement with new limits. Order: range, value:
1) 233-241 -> 36.18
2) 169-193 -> 32.17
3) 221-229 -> 34.04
